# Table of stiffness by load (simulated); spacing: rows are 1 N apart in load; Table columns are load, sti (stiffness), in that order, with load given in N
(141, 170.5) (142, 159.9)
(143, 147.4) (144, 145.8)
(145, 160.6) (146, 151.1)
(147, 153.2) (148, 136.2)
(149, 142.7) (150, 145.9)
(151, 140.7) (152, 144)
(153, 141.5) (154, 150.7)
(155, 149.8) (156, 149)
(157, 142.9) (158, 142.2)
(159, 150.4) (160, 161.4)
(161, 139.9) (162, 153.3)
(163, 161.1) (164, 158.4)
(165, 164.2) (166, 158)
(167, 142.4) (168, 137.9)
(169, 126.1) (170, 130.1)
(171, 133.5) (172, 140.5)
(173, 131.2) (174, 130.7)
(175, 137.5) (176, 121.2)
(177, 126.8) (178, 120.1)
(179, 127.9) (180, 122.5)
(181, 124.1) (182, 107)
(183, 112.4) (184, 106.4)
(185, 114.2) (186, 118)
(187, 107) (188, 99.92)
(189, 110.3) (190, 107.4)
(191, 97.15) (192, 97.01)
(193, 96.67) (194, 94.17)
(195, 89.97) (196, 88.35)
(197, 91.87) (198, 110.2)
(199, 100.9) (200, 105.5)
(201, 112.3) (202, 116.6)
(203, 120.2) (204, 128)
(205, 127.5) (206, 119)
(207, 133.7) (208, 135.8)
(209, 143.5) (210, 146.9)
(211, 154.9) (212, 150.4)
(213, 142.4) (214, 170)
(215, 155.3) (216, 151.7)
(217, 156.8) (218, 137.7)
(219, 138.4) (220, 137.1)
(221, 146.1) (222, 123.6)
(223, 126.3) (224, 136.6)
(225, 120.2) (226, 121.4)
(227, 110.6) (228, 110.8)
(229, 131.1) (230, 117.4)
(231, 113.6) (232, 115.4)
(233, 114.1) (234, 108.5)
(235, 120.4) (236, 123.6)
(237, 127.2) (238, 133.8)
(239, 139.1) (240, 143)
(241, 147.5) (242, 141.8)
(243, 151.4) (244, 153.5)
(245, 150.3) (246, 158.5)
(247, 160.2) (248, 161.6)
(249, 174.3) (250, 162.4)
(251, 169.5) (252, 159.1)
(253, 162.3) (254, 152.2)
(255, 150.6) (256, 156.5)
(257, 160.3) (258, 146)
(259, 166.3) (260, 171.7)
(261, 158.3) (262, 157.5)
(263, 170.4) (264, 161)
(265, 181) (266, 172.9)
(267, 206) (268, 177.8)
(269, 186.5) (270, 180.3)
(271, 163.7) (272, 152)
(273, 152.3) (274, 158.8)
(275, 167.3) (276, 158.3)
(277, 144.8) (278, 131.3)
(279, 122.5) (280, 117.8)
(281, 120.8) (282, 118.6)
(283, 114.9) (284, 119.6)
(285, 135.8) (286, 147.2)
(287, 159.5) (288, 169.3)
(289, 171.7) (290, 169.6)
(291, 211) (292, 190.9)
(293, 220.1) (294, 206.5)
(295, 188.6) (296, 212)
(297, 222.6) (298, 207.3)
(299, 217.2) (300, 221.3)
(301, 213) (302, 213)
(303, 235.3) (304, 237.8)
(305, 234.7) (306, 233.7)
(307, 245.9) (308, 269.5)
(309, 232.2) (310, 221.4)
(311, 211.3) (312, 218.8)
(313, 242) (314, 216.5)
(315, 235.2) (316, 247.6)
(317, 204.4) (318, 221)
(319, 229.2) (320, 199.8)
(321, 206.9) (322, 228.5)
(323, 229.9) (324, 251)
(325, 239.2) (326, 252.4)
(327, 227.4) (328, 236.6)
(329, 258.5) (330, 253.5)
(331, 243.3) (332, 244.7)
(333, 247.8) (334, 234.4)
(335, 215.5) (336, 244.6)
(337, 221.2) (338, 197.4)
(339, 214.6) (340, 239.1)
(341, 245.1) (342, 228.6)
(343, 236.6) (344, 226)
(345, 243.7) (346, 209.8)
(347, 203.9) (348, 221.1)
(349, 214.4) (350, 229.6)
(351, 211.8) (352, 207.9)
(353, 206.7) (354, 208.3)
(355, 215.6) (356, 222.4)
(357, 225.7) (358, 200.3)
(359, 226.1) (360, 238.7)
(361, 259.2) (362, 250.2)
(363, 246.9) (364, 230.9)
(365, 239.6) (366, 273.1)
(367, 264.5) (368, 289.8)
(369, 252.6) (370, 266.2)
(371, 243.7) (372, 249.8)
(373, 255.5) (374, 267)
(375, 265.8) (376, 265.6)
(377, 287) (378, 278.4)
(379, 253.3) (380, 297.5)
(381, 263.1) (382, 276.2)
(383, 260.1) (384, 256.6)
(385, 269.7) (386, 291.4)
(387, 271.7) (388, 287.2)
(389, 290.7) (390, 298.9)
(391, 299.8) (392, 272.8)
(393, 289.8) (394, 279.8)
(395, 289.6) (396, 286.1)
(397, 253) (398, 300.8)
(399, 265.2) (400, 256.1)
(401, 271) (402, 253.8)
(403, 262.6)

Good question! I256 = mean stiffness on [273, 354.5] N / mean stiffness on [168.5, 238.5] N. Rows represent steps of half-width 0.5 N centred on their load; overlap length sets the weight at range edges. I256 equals 1.7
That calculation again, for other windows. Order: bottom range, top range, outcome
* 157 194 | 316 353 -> 1.78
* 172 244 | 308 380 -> 1.90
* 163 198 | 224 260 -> 1.18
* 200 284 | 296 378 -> 1.62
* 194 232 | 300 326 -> 1.80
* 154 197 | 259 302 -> 1.34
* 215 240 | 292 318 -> 1.74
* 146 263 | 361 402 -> 2.00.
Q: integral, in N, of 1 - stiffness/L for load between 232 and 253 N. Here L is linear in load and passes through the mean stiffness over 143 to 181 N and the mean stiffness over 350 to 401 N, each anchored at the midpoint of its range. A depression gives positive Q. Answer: 4.7 N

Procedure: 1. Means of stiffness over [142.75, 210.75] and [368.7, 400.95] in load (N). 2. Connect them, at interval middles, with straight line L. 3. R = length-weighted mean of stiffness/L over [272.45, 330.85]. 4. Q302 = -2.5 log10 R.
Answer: 0.09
